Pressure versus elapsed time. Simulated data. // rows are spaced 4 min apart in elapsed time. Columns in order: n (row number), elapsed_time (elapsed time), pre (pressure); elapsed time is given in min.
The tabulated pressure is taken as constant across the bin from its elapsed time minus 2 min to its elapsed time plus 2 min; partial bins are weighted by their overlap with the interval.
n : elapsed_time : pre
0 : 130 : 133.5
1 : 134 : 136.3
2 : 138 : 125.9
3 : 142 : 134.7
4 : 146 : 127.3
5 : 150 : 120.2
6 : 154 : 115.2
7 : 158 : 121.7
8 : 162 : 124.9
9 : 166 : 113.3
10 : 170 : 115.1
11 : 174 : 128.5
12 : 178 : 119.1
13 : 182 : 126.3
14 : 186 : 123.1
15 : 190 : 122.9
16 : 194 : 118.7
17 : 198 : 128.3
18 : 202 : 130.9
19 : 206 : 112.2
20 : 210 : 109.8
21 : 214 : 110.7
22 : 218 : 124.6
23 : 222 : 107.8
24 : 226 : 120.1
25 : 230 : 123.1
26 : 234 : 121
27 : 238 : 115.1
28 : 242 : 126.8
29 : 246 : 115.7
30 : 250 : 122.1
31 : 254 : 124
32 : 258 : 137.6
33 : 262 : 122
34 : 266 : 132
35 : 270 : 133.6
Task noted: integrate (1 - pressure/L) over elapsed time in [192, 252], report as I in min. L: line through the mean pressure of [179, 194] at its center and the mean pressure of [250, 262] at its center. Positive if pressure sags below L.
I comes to 3.0 min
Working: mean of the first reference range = 123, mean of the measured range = 119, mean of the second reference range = 128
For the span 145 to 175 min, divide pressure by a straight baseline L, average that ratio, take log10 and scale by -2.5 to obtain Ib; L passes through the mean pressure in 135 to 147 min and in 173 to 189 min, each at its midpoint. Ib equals 0.060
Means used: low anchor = 130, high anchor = 124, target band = 120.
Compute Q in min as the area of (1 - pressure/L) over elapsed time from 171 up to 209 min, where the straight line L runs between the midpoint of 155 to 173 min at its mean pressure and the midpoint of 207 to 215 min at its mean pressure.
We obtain -2.8 min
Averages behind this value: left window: 119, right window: 110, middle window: 123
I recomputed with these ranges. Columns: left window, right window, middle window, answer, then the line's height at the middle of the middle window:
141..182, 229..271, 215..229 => 0.72 min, 124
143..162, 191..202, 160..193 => 0.55 min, 124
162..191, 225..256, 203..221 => 0.94 min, 121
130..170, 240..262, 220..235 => 0.84 min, 125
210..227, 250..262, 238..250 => 0.32 min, 124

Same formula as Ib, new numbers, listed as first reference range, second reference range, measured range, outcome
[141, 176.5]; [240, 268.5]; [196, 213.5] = 0.039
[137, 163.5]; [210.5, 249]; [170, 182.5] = -0.006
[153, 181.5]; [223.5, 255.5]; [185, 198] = -0.019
